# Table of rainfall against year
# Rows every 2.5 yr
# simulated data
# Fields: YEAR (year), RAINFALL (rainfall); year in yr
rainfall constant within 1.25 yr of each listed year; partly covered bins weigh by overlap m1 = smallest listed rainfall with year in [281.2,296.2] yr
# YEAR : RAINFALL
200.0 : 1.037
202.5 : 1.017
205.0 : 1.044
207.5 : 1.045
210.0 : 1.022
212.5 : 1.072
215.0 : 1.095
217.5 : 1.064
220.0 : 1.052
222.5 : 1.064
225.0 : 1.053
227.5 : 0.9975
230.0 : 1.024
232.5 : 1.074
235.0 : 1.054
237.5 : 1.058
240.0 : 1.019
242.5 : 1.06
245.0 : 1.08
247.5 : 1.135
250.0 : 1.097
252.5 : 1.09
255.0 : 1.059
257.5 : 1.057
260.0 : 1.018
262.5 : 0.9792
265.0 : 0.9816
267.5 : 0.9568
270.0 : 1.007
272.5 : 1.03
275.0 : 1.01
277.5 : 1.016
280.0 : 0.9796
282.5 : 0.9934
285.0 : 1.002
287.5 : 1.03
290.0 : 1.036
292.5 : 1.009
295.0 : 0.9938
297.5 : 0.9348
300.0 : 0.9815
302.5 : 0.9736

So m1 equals 0.9934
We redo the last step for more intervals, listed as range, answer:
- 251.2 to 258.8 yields 1.057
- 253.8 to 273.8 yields 0.9568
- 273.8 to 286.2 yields 0.9796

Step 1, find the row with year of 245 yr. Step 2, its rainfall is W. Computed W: 1.08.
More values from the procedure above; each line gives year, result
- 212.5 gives 1.072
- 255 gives 1.059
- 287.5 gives 1.03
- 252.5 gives 1.09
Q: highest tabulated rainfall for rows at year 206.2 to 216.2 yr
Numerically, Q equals 1.095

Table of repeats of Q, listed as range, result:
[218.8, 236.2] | 1.074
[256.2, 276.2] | 1.057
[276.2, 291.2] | 1.036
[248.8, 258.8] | 1.097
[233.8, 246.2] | 1.08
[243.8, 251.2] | 1.135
